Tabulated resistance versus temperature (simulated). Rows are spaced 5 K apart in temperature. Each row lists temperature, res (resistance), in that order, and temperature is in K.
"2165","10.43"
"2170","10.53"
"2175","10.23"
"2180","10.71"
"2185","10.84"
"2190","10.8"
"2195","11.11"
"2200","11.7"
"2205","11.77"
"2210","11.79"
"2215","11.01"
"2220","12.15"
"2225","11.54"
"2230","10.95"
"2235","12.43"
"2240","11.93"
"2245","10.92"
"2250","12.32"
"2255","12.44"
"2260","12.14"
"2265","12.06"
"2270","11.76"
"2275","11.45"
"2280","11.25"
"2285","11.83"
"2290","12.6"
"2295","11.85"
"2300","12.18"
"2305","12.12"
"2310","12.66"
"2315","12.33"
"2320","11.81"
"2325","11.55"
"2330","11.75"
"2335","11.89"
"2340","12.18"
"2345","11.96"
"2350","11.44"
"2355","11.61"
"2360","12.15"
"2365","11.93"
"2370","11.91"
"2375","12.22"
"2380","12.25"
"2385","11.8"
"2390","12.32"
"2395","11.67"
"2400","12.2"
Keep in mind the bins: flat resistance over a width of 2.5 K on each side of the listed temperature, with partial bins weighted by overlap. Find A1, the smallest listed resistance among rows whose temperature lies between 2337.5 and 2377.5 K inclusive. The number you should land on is 11.44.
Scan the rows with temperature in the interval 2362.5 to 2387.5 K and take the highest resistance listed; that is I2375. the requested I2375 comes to 12.25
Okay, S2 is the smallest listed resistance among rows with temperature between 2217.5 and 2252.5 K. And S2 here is 10.92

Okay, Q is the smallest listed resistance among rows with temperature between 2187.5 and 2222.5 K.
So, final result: 10.8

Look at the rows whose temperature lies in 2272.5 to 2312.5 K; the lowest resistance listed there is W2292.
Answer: 11.25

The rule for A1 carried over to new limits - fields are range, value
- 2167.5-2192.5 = 10.23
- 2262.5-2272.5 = 11.76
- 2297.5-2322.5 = 11.81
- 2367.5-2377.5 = 11.91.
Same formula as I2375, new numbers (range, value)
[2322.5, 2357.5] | 12.18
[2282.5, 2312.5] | 12.66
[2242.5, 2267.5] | 12.44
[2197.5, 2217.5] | 11.79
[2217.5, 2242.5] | 12.43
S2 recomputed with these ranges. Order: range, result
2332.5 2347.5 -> 11.89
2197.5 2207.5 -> 11.7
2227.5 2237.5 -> 10.95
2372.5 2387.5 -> 11.8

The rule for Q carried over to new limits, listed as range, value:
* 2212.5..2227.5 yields 11.01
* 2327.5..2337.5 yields 11.75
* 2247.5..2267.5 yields 12.06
